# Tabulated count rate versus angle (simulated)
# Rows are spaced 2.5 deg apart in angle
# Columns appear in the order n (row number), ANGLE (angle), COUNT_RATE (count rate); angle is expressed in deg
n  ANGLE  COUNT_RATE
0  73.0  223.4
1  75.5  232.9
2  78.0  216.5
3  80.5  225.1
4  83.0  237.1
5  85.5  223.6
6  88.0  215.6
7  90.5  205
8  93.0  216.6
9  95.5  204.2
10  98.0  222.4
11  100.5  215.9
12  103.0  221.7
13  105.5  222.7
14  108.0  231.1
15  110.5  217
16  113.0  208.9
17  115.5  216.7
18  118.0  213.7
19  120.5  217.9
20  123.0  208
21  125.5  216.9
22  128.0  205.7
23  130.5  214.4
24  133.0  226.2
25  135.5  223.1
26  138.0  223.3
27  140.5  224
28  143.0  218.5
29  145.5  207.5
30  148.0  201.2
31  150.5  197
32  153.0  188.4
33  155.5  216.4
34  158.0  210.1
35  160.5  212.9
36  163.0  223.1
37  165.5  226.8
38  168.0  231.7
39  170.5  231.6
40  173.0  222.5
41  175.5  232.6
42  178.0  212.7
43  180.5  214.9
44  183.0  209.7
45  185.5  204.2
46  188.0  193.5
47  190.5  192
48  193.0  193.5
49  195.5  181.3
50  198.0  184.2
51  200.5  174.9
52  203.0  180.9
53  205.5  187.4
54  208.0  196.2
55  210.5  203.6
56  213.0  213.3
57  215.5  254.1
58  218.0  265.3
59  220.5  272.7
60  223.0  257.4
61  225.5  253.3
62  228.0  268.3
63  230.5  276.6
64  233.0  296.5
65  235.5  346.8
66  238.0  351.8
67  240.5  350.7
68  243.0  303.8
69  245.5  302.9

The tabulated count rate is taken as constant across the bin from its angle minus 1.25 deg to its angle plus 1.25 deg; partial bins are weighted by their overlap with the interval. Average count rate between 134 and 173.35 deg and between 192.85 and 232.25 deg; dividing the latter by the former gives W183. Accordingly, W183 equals 1.0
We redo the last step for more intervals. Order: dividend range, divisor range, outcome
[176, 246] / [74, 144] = 1.10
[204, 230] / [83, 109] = 1.09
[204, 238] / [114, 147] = 1.18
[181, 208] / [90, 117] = 0.88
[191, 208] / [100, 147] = 0.85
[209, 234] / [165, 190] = 1.18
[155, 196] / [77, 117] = 0.97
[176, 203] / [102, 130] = 0.91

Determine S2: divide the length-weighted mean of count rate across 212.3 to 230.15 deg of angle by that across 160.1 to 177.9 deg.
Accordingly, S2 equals 1.14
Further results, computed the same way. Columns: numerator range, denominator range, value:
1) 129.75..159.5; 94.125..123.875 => 0.98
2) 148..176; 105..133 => 1.00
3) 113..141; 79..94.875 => 0.99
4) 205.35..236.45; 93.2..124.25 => 1.18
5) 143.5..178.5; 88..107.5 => 1.00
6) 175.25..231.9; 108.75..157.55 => 1.02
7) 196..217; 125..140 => 0.91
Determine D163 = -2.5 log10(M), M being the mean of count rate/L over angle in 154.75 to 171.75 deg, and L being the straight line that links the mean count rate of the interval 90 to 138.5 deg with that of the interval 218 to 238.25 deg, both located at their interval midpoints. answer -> 0.114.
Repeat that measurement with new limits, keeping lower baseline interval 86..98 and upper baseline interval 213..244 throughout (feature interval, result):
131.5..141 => 0.06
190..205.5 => 0.42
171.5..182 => 0.18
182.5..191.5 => 0.31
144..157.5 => 0.21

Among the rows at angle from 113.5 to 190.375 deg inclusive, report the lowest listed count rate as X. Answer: 188.4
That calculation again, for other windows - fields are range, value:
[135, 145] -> 218.5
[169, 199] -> 181.3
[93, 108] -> 204.2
